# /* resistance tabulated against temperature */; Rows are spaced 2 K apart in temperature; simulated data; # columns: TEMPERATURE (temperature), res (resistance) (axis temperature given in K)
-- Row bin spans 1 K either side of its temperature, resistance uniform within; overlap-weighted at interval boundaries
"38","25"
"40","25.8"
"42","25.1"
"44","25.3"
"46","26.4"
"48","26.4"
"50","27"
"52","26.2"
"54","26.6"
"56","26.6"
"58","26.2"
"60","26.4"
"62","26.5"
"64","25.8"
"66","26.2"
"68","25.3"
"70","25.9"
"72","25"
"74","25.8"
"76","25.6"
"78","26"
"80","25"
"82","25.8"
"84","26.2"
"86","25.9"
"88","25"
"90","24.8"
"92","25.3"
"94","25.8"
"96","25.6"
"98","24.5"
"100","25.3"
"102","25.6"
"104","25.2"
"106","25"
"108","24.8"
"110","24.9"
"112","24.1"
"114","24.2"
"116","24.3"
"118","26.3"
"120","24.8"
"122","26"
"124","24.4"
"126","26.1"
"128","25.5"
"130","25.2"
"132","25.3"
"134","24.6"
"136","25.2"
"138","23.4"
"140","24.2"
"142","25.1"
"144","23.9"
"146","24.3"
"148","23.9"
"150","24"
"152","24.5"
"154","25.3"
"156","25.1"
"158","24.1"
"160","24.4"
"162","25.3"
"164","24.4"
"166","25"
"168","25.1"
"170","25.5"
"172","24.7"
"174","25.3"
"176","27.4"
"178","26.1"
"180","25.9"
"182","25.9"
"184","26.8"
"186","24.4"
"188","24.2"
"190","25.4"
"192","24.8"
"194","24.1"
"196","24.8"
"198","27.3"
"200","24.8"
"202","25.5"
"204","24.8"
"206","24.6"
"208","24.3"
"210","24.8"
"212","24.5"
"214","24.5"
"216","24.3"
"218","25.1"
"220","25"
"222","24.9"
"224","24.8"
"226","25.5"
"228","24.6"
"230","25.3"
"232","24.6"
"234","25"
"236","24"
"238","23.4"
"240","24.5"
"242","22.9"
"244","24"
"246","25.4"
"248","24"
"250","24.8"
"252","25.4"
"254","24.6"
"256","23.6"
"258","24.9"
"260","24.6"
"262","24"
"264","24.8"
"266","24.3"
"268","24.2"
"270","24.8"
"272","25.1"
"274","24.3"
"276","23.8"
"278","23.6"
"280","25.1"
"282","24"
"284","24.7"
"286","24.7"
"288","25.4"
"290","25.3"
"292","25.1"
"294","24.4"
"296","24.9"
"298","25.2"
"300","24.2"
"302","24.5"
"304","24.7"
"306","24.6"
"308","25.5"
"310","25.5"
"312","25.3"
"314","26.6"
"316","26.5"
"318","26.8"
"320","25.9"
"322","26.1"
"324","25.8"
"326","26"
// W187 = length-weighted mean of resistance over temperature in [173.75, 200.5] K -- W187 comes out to 25.5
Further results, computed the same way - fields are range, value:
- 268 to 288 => 24.5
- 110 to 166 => 24.7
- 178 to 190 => 25.5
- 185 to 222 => 24.8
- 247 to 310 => 24.6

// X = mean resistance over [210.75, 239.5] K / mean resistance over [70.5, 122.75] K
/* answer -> 0.98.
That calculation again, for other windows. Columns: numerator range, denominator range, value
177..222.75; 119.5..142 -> 1.00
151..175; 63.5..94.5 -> 0.97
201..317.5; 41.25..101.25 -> 0.96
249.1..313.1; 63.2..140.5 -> 0.98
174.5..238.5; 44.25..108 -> 0.97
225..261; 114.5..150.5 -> 0.99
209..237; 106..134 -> 0.99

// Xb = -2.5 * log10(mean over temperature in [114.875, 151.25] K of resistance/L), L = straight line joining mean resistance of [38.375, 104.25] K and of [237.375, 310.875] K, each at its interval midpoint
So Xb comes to 0.026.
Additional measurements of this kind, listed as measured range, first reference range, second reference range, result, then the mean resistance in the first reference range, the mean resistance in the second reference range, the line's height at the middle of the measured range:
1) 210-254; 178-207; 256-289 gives 0.01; 25.3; 24.5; 24.9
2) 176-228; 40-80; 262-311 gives 0.00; 26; 24.7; 25.2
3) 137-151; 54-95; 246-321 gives 0.06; 25.8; 24.9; 25.5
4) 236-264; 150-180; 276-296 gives 0.02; 25.1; 24.7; 24.8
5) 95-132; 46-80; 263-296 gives 0.03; 26.1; 24.6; 25.7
